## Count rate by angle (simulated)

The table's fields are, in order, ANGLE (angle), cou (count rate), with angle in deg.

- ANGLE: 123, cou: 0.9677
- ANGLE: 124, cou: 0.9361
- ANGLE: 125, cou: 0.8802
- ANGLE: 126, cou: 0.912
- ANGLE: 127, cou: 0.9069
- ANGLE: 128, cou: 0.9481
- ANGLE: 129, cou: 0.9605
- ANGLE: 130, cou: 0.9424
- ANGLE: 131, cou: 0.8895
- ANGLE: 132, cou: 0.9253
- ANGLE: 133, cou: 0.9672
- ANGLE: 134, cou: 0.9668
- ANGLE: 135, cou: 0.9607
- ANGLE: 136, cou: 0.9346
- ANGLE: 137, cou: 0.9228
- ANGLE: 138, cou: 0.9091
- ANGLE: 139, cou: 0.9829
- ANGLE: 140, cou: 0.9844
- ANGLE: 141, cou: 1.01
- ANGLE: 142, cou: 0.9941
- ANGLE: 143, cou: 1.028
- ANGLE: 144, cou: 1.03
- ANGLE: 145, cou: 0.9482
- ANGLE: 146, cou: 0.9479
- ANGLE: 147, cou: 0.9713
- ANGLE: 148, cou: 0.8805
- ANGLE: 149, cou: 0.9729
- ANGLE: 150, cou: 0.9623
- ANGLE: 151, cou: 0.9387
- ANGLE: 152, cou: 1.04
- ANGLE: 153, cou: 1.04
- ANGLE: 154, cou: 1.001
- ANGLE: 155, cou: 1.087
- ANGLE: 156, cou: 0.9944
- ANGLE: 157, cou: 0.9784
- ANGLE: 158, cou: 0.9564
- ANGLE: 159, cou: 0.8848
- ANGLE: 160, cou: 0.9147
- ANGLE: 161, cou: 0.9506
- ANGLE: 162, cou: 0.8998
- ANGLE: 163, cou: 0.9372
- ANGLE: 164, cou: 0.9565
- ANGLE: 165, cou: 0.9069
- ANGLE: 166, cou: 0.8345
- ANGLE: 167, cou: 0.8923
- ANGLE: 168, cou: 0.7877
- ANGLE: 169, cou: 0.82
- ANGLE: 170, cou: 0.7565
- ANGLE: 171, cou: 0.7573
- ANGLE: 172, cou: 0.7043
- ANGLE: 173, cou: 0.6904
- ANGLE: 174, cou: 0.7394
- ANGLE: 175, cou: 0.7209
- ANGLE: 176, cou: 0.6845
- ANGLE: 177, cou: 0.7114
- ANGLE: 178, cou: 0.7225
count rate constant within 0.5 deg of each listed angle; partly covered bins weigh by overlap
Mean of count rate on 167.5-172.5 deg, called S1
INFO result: 0.765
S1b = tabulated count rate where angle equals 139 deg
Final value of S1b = 0.9829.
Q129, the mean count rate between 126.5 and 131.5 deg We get 0.929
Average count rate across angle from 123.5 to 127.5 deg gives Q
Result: 0.909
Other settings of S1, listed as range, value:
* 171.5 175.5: 0.714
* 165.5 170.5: 0.818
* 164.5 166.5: 0.871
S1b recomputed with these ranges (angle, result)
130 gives 0.9424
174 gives 0.7394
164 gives 0.9565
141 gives 1.01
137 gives 0.9228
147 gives 0.9713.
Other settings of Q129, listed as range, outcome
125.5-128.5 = 0.922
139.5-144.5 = 1.01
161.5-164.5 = 0.931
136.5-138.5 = 0.916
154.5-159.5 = 0.98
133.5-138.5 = 0.939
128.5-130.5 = 0.951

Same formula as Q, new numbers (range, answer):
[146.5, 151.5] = 0.945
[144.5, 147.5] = 0.956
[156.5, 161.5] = 0.937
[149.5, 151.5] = 0.951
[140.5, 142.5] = 1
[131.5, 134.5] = 0.953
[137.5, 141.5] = 0.972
